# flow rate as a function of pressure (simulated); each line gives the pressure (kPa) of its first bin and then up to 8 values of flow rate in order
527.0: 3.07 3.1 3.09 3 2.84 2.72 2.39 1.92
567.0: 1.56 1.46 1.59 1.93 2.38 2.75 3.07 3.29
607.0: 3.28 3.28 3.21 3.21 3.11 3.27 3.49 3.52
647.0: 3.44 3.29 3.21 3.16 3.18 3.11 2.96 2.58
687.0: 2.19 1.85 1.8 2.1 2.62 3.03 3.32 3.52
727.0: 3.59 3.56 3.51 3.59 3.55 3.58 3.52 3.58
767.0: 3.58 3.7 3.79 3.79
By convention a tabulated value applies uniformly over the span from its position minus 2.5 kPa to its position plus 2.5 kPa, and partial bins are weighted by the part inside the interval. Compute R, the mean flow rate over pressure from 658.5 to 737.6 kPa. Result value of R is 2.87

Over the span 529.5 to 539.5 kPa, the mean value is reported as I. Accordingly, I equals 3.09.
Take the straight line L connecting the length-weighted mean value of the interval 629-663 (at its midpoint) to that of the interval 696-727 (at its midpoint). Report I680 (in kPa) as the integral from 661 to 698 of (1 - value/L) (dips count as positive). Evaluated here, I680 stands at 5.84 kPa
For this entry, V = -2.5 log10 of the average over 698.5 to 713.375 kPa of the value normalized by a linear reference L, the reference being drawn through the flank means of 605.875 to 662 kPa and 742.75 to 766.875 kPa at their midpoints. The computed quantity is 0.35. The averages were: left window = 3.3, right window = 3.56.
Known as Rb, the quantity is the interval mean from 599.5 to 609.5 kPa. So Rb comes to 3.28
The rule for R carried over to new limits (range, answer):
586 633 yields 3.1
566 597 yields 2.05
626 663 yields 3.33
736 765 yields 3.56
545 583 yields 2.05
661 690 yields 2.83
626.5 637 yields 3.28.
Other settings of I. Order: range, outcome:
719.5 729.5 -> 3.55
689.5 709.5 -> 2.09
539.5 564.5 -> 2.57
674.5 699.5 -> 2.28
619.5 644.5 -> 3.32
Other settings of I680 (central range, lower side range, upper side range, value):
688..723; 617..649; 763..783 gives 9.70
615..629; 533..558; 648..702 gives -2.03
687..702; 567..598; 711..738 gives 5.82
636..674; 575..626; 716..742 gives -2.23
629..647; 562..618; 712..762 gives -3.85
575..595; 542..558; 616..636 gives 5.15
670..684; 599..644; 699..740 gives 1.41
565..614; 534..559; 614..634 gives 9.49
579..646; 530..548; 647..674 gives 1.76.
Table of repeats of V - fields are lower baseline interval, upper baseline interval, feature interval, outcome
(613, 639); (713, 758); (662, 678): 0.08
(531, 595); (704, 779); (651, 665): -0.10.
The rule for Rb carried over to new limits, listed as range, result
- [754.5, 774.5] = 3.6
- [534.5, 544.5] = 3.04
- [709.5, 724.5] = 3.29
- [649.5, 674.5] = 3.19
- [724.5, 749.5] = 3.56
